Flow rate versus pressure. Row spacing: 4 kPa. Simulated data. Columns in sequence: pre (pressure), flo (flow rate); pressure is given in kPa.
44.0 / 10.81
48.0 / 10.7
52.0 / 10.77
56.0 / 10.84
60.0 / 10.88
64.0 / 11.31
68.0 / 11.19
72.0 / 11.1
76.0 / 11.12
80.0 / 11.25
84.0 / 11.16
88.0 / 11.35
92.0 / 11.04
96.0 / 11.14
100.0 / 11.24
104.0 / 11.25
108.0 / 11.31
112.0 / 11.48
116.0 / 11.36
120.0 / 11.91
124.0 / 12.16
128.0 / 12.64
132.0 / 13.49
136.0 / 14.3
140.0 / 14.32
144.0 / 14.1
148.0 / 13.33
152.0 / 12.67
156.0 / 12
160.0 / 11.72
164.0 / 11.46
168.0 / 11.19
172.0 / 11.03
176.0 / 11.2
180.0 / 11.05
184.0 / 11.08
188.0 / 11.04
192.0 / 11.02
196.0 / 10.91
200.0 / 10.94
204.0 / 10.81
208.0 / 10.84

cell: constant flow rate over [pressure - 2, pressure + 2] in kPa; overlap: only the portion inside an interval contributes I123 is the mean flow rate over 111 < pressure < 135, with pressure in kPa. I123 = 12.3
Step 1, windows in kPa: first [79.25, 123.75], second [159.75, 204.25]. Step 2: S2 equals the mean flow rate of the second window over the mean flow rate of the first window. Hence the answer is 1.0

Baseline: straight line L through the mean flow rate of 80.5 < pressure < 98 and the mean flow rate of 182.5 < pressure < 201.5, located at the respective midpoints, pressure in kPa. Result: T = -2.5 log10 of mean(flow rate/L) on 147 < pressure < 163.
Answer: -0.116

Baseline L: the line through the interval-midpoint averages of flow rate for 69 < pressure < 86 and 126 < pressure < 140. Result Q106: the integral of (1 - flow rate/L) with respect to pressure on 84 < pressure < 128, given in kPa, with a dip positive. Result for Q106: 3.31 kPa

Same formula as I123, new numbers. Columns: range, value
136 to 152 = 13.8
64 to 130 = 11.4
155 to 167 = 11.7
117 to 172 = 12.6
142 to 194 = 11.8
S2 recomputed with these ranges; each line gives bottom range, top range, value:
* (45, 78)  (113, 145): 1.18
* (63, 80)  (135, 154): 1.23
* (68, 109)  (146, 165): 1.10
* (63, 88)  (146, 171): 1.07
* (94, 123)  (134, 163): 1.15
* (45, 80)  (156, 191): 1.02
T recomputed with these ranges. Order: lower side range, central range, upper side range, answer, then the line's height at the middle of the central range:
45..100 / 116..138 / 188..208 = -0.161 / 11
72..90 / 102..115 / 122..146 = 0.096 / 12.4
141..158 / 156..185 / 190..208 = 0.080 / 12.2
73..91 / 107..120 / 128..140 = 0.115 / 12.8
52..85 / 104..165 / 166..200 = -0.134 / 11.1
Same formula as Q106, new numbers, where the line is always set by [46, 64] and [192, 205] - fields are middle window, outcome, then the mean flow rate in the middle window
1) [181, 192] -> -0.1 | 11.1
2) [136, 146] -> -3.1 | 14.2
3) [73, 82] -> -0.3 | 11.2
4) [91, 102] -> -0.3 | 11.1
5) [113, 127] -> -1.2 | 11.8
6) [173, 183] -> -0.2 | 11.1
